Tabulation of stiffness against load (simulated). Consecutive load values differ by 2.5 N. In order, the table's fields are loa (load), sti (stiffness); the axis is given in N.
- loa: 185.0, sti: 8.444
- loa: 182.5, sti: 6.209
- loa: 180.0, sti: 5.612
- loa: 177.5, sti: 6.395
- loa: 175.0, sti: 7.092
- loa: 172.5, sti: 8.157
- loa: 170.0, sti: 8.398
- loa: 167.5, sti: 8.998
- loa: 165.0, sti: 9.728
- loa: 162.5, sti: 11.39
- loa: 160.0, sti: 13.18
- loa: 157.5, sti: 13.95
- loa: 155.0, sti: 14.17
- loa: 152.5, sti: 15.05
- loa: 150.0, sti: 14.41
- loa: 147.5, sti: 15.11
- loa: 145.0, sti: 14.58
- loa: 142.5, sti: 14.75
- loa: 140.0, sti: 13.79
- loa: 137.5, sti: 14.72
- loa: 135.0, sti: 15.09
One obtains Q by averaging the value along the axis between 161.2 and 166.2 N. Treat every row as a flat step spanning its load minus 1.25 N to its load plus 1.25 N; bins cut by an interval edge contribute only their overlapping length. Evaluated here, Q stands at 10.6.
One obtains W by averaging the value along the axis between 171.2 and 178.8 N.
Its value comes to 7.21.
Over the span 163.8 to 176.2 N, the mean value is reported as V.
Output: 8.48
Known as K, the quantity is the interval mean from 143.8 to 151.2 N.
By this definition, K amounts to 14.7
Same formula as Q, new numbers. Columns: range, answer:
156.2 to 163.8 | 12.8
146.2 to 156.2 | 14.7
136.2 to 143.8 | 14.4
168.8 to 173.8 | 8.26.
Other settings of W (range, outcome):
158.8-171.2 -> 10.3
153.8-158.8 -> 14.1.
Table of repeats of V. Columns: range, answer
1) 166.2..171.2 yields 8.71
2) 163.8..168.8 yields 9.35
